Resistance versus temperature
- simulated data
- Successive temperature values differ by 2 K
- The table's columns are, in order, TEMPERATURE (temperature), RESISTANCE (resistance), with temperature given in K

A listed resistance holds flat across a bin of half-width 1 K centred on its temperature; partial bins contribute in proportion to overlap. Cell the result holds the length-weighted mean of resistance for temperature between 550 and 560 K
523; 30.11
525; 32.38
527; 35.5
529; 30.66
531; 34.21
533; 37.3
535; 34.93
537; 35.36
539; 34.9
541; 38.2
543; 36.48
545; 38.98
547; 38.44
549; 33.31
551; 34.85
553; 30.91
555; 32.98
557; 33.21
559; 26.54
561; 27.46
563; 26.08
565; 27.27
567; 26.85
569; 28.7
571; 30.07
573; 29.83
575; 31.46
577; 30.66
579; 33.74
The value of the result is 31.7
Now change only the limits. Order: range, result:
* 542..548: 38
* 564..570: 27.6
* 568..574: 29.5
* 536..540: 35.1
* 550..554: 32.9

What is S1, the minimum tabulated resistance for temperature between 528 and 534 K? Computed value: 30.66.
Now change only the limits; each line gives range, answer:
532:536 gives 34.93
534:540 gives 34.9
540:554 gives 30.91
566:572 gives 26.85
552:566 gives 26.08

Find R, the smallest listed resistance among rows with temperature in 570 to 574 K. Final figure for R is 29.83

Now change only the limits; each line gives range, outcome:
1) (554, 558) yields 32.98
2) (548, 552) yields 33.31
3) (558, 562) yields 26.54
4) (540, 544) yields 36.48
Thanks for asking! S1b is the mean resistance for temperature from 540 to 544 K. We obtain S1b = 37.3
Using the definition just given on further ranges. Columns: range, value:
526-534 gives 34.4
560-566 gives 26.9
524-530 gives 32.8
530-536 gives 35.5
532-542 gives 36.1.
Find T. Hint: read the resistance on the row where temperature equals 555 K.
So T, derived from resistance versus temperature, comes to 32.98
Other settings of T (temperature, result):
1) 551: 34.85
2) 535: 34.93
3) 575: 31.46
